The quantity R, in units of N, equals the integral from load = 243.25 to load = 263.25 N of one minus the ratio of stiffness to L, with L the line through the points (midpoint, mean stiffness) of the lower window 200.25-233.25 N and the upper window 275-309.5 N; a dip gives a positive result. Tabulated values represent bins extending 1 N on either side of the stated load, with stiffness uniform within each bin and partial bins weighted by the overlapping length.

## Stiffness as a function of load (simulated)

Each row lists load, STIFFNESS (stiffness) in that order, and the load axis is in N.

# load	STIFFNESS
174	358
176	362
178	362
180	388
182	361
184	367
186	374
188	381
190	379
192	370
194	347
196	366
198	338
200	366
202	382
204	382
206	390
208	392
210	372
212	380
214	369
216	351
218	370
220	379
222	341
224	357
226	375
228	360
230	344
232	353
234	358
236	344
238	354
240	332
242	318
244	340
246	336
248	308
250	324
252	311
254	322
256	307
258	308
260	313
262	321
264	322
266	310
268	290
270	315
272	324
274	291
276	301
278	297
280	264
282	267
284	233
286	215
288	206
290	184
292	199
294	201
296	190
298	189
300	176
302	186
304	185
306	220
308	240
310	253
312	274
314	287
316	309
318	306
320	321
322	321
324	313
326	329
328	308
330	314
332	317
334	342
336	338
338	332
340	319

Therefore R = -1.5 N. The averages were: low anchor 368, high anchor 221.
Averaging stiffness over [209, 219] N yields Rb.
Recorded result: 368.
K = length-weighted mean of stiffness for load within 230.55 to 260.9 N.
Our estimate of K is 329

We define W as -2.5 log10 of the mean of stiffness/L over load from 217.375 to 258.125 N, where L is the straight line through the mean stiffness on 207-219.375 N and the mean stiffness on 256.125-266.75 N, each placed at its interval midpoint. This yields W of 0.01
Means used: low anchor 373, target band 340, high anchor 314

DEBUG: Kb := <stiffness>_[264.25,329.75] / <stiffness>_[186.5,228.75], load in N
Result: 0.71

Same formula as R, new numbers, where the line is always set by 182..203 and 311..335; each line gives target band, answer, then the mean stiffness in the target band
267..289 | 3.9 N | 273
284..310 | 9.7 N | 203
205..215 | -0.6 N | 381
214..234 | -0.3 N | 359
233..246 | 0.2 N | 341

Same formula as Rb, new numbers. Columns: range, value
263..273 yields 312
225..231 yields 360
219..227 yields 363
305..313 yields 247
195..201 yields 357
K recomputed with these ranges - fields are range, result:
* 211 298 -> 308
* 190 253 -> 356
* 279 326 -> 243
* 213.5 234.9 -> 360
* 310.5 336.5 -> 312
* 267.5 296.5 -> 252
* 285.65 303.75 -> 193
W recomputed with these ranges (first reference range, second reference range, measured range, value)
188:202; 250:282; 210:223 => -0.06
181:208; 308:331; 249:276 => 0.07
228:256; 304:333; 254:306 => 0.22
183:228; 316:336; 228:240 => 0.02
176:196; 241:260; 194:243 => -0.05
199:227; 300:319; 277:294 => 0.20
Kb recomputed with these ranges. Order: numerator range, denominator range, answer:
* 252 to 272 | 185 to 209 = 0.84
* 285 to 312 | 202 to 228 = 0.55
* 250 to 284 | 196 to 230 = 0.82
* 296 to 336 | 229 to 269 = 0.84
